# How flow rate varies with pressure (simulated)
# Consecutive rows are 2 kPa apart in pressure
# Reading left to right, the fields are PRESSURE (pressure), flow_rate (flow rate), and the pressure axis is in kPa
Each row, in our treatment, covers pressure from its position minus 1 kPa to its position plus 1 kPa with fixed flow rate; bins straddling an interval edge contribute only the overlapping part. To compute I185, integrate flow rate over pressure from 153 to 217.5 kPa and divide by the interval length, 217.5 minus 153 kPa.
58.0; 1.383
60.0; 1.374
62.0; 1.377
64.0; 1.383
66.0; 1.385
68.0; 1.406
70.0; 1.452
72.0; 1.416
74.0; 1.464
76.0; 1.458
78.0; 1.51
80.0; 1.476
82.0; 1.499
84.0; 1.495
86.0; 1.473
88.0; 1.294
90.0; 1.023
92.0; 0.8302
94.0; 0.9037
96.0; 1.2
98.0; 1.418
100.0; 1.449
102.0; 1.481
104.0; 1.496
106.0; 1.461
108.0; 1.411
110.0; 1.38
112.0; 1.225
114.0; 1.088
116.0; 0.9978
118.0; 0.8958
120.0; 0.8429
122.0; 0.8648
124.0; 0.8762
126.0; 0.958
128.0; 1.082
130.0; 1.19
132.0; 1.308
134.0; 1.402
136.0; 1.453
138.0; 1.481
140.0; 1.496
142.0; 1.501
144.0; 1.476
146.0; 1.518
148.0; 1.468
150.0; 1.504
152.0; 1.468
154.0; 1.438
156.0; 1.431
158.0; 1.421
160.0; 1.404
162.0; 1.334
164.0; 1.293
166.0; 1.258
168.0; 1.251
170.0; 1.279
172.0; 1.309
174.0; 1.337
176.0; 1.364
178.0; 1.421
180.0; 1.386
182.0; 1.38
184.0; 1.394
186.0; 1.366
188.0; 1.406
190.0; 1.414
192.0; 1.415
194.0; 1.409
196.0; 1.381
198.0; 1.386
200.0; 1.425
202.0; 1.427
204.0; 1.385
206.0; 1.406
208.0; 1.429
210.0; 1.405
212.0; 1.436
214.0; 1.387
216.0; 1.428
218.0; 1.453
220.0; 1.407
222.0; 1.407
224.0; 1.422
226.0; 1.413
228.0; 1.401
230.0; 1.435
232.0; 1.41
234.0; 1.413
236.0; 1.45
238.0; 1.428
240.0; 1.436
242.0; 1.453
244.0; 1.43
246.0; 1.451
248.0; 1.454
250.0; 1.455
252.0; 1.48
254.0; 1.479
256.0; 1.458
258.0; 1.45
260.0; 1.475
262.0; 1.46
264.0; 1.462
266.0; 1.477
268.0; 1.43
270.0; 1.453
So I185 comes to 1.38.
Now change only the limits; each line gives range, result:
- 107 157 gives 1.27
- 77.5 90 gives 1.42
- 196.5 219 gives 1.41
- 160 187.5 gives 1.34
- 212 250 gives 1.43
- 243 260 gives 1.46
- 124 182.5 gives 1.36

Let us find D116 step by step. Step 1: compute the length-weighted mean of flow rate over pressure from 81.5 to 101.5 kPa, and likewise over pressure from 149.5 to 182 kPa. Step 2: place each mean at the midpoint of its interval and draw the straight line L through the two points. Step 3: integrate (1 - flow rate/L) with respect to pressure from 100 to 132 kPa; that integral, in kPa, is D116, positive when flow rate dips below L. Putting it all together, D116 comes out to 3.2 kPa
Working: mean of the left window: 1.26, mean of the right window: 1.37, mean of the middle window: 1.16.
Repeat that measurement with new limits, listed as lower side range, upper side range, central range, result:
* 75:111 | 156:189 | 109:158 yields 3.0 kPa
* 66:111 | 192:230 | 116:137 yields 4.5 kPa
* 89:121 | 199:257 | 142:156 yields -2.2 kPa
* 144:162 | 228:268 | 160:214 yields 2.8 kPa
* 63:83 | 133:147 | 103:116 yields 1.3 kPa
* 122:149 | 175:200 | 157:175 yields 0.5 kPa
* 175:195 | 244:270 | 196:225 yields 0.1 kPa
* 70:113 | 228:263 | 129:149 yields -0.7 kPa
